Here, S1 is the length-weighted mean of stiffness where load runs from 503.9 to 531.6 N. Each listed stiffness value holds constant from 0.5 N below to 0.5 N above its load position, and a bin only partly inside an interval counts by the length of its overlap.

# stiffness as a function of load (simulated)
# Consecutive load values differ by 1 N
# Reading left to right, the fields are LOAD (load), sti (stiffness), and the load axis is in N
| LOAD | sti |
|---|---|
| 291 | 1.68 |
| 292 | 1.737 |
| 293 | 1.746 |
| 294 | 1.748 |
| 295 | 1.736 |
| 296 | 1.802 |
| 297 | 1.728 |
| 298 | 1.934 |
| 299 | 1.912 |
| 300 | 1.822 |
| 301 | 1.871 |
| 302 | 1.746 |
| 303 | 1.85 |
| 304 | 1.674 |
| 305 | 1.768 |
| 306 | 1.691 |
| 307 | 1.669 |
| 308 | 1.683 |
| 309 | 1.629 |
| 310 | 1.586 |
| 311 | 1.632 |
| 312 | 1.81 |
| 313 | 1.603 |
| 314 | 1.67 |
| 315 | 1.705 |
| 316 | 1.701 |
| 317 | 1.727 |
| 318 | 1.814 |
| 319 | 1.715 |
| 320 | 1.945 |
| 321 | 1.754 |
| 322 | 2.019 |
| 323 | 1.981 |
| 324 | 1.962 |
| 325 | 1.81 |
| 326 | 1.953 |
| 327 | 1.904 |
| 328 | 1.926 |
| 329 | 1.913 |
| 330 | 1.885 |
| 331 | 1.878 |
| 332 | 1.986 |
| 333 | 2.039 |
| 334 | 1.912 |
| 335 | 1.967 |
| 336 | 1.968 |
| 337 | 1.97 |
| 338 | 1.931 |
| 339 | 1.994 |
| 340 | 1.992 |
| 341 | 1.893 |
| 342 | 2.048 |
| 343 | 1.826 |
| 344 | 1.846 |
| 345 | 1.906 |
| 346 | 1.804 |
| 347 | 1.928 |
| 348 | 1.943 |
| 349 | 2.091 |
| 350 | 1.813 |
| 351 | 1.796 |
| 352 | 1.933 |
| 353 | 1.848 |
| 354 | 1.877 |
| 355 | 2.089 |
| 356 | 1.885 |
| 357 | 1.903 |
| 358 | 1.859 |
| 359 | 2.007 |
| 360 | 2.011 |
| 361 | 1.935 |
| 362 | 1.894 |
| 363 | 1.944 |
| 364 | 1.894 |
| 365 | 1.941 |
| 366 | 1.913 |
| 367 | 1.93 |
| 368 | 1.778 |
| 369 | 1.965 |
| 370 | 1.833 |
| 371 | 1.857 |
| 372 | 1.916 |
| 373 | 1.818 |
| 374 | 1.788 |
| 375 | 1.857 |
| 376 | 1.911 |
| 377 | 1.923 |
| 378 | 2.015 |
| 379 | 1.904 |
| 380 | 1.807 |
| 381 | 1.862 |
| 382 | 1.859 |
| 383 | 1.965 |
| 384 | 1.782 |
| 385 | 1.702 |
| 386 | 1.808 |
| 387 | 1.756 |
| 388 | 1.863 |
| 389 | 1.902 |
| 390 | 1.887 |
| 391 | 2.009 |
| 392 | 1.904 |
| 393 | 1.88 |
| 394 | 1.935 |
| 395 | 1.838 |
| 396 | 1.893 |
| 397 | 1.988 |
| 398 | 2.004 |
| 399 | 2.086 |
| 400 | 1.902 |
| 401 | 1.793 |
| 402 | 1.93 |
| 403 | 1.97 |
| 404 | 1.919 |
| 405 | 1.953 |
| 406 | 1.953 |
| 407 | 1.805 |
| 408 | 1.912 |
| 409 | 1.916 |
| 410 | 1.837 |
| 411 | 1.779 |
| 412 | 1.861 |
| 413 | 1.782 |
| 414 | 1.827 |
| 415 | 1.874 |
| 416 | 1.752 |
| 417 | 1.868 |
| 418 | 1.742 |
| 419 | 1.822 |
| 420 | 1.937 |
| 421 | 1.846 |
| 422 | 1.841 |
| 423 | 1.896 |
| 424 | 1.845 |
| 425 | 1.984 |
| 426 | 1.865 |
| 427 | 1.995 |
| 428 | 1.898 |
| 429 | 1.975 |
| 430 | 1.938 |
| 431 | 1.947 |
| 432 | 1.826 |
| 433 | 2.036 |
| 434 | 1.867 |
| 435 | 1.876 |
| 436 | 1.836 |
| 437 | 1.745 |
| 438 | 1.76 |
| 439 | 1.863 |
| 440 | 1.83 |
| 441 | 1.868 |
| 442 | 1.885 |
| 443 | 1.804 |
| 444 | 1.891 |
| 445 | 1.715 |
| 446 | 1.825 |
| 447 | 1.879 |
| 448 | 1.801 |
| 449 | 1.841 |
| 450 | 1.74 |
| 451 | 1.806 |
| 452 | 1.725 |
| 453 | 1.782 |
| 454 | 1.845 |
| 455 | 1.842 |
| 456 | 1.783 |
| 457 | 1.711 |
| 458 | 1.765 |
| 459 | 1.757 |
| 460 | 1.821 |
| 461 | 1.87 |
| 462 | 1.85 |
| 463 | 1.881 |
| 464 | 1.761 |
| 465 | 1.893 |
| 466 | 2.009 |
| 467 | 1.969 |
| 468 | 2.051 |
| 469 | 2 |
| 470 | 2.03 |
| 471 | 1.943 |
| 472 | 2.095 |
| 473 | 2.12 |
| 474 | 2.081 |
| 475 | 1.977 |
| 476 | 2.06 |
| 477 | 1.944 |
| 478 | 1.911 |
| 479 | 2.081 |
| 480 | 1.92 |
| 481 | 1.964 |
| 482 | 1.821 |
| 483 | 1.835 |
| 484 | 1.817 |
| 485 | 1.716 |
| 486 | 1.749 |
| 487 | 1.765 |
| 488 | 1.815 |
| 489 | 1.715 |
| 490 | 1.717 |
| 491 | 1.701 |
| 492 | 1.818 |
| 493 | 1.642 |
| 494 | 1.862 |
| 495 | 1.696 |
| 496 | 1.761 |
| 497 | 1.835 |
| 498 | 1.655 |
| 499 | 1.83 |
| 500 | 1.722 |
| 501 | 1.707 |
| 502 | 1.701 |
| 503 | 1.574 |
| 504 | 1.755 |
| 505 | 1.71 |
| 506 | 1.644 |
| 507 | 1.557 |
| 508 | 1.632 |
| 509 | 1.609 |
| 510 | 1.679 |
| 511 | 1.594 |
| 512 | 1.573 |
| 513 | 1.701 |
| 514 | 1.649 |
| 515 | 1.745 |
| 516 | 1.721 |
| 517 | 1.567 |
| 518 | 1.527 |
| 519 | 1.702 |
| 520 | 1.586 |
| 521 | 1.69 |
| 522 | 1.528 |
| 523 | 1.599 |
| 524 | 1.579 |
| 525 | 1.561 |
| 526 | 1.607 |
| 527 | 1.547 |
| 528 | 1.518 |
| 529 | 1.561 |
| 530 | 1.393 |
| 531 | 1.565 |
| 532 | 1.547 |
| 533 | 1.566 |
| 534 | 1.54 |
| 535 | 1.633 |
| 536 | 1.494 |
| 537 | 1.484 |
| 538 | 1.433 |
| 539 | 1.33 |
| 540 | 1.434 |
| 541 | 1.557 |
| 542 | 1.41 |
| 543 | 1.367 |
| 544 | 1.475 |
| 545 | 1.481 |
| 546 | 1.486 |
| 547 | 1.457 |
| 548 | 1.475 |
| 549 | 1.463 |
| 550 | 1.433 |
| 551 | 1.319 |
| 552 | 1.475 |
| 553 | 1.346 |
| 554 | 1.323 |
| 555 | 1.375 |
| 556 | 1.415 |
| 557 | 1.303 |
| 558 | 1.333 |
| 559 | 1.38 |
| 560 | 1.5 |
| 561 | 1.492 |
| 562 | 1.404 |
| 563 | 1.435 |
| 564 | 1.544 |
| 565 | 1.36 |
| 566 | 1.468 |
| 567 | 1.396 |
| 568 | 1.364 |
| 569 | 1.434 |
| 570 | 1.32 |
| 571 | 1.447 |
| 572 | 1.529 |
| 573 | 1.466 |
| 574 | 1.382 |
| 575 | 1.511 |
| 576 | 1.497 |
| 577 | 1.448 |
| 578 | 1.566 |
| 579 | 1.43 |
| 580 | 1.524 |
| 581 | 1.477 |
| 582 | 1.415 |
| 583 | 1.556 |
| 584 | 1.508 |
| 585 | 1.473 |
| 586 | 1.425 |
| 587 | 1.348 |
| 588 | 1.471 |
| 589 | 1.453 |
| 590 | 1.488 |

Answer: 1.61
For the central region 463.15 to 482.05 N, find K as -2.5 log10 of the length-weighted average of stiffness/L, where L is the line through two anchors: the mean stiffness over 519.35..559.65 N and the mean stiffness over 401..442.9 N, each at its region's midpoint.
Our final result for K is -0.17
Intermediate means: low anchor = 1.87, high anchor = 1.48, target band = 1.98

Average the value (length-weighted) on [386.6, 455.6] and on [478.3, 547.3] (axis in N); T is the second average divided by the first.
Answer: 0.88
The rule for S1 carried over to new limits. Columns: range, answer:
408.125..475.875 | 1.87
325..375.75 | 1.91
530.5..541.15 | 1.51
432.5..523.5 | 1.8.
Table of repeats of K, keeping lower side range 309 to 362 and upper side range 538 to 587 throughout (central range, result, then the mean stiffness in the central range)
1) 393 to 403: -0.101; 1.93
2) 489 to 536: -0.074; 1.64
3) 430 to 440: -0.109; 1.86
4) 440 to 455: -0.097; 1.82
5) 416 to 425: -0.084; 1.85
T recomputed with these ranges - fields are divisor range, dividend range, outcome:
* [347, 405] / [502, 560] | 0.80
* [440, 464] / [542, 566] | 0.78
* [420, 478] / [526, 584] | 0.77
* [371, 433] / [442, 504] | 0.98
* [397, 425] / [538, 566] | 0.76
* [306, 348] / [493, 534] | 0.89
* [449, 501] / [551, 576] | 0.77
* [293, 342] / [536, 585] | 0.79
